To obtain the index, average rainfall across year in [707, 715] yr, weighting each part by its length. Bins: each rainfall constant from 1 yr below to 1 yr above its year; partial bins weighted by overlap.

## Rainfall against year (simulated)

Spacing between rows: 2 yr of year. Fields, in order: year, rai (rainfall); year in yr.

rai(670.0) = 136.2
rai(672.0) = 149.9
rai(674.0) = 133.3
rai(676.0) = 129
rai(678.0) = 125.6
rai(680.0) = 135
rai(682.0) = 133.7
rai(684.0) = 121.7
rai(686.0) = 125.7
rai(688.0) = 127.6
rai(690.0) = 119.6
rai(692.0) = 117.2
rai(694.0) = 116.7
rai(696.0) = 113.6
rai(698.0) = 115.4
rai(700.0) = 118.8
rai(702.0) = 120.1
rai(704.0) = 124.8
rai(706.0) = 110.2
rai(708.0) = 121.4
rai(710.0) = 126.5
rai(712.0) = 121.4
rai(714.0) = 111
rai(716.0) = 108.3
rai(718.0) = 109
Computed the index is 120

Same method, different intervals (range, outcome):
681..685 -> 128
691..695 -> 117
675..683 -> 131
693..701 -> 116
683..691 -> 124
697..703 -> 118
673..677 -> 131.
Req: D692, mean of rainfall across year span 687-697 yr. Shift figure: 119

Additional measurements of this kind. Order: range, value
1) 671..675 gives 142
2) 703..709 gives 119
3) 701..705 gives 122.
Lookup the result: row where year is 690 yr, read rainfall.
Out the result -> 119.6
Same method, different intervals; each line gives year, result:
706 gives 110.2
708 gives 121.4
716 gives 108.3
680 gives 135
